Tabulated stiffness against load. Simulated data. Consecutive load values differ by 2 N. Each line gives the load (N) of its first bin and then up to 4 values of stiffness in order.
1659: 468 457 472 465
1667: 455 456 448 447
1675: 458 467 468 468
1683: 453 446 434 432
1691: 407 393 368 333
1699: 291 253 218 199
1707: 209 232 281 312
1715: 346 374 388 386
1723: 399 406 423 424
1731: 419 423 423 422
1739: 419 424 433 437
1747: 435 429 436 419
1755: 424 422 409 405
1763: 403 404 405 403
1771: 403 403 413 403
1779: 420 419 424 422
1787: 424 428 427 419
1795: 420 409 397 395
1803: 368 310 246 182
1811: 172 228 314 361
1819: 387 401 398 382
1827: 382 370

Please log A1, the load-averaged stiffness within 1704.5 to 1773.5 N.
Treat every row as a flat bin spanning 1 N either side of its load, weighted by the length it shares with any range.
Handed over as 389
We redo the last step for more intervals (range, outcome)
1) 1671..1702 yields 409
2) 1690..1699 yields 366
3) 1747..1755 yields 428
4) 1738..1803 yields 416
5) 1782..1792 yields 425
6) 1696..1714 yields 259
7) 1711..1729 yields 376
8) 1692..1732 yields 333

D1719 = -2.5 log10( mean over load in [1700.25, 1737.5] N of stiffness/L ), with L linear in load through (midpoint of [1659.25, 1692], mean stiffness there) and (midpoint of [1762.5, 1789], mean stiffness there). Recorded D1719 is 0.25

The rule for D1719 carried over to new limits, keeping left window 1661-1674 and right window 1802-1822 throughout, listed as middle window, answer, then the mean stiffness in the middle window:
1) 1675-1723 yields 0.18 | 358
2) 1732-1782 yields -0.17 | 417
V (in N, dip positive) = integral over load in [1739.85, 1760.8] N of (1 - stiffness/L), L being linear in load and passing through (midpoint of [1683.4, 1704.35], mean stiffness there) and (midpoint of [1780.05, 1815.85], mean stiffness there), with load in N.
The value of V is -4.07 N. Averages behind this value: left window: 358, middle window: 426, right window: 356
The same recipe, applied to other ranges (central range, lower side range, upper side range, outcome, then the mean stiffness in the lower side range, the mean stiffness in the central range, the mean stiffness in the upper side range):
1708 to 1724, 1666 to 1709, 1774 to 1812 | 1.7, 382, 340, 374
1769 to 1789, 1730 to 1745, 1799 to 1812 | -4.4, 424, 415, 288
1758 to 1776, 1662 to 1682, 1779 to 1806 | 0.5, 460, 405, 405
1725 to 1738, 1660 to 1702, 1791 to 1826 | -1.0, 422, 421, 343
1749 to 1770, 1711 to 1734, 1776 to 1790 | -0.4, 386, 414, 420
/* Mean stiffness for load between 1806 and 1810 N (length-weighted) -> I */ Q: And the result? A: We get 214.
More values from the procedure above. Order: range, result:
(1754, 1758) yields 423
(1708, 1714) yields 275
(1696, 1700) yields 312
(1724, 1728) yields 414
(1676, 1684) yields 464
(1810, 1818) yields 269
